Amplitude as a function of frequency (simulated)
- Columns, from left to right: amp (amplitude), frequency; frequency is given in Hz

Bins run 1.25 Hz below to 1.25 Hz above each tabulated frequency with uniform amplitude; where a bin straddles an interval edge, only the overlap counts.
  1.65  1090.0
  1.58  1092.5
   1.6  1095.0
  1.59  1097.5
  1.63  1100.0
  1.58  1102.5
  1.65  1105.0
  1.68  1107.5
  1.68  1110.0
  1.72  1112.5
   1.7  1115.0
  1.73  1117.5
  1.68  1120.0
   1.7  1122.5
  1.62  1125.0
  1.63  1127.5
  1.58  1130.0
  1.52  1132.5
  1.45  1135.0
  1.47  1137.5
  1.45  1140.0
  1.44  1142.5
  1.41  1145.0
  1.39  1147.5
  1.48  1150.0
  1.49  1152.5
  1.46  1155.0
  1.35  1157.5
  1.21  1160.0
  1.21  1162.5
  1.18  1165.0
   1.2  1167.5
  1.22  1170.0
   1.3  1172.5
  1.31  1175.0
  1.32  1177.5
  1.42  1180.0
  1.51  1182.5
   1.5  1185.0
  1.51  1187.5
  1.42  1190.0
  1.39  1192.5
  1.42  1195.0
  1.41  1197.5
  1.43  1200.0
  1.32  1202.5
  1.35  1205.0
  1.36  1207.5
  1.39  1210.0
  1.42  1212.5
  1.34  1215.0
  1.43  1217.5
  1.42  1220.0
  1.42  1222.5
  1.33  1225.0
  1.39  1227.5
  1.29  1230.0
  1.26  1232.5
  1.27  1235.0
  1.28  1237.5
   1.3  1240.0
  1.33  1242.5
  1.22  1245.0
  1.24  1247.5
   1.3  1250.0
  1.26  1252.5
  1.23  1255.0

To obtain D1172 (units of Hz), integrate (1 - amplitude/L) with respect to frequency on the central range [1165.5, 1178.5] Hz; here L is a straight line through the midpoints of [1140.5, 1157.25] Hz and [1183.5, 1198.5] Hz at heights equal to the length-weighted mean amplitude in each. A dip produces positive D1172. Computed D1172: 1.6 Hz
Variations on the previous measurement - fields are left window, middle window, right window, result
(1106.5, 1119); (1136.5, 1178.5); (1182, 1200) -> 5.7 Hz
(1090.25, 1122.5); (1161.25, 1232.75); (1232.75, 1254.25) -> 1.9 Hz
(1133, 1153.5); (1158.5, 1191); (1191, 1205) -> 1.9 Hz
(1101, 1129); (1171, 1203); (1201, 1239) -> 1.0 Hz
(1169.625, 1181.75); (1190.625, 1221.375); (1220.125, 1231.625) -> -1.0 Hz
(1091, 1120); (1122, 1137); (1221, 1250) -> 0.1 Hz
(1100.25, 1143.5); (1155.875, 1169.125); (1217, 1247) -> 2.3 Hz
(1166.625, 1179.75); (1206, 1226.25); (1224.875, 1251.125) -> -1.6 Hz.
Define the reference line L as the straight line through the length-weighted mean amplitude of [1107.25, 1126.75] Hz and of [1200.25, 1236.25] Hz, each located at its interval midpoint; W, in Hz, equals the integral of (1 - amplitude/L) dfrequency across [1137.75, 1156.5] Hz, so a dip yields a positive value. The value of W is 1.7 Hz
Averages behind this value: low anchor 1.69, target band 1.45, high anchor 1.36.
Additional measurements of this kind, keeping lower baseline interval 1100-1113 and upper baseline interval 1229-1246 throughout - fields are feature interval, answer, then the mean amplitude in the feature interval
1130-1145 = 0.9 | 1.47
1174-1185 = 0.3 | 1.4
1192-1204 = 0.0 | 1.39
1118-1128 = -0.4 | 1.66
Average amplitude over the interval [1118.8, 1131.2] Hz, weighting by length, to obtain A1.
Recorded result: 1.64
